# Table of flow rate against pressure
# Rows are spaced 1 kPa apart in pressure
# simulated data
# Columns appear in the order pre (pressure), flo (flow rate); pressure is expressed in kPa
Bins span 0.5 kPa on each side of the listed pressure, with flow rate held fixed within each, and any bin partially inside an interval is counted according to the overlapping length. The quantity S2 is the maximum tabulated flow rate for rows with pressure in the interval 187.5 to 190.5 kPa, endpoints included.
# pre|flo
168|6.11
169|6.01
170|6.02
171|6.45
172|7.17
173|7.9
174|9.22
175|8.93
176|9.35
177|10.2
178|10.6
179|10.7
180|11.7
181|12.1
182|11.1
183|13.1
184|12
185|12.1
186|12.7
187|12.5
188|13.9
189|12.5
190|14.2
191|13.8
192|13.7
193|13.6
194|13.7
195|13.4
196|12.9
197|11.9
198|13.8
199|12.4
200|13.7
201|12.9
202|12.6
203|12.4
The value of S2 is 14.2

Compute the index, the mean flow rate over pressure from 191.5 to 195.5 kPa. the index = 13.6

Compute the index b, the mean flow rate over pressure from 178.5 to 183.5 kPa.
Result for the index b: 11.7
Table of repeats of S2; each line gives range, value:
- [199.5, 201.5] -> 13.7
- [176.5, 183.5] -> 13.1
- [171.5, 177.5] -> 10.2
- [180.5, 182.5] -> 12.1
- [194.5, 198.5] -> 13.8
